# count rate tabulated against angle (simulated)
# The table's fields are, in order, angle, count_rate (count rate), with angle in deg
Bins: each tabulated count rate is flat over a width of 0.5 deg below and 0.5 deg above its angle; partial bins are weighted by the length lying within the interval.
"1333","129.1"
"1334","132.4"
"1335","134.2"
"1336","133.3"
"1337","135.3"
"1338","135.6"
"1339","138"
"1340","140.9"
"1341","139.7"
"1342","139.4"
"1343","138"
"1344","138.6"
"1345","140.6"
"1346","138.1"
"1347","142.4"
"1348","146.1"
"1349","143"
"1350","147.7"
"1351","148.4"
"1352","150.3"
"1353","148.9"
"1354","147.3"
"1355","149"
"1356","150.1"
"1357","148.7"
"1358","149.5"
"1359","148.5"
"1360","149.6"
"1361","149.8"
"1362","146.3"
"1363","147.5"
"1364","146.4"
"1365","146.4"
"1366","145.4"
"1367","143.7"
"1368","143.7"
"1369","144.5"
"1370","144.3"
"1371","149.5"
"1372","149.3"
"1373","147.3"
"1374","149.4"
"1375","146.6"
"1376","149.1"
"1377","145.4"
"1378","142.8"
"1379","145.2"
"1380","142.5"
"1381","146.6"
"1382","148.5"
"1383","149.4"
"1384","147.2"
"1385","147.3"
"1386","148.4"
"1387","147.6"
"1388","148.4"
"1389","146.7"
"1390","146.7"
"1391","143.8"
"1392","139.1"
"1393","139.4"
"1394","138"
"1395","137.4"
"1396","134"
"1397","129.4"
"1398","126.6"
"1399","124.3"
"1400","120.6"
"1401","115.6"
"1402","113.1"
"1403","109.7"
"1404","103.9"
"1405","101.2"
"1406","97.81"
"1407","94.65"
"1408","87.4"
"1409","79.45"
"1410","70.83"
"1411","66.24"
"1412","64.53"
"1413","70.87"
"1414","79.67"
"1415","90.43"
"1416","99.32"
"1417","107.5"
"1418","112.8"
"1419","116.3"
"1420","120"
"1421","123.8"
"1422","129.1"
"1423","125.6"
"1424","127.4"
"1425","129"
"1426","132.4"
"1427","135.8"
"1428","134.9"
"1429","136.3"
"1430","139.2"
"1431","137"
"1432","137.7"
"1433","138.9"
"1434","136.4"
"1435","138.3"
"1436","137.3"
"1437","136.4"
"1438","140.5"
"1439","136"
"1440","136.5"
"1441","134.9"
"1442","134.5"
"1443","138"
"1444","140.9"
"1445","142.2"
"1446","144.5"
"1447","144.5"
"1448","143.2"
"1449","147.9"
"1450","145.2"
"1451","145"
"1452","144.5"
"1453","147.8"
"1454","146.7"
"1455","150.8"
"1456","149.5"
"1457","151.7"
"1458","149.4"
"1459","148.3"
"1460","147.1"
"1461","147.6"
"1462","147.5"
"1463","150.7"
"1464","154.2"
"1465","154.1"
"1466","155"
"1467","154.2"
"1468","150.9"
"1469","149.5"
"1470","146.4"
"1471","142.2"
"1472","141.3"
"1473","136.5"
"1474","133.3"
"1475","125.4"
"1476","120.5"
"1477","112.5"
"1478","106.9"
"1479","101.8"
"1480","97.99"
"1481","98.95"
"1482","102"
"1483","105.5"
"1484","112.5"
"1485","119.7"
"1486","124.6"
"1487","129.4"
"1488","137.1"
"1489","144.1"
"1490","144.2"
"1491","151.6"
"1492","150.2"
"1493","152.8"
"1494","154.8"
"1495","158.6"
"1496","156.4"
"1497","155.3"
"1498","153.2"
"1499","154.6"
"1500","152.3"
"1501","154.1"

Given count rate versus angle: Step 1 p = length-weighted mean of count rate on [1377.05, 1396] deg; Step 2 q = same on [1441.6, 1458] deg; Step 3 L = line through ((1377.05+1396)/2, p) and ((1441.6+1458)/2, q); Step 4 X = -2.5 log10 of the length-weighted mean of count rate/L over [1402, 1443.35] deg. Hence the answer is 0.24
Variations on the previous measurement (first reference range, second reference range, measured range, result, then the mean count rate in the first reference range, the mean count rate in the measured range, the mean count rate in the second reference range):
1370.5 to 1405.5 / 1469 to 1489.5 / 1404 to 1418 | 0.468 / 138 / 87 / 123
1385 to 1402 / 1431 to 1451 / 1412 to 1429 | 0.211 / 136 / 114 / 140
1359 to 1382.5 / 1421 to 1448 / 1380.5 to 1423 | 0.197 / 147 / 118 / 136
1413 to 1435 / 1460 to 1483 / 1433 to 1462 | -0.124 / 122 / 143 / 133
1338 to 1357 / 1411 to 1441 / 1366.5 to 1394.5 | -0.088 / 144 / 146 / 122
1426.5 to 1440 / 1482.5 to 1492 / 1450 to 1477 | -0.089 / 137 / 145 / 131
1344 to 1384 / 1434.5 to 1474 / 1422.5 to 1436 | 0.082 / 147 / 135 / 145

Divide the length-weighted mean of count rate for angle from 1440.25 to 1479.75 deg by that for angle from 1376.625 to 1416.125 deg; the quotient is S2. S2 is 1.17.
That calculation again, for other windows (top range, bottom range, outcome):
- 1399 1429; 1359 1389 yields 0.72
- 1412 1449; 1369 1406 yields 0.93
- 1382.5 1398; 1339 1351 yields 1.01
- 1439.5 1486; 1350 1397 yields 0.94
